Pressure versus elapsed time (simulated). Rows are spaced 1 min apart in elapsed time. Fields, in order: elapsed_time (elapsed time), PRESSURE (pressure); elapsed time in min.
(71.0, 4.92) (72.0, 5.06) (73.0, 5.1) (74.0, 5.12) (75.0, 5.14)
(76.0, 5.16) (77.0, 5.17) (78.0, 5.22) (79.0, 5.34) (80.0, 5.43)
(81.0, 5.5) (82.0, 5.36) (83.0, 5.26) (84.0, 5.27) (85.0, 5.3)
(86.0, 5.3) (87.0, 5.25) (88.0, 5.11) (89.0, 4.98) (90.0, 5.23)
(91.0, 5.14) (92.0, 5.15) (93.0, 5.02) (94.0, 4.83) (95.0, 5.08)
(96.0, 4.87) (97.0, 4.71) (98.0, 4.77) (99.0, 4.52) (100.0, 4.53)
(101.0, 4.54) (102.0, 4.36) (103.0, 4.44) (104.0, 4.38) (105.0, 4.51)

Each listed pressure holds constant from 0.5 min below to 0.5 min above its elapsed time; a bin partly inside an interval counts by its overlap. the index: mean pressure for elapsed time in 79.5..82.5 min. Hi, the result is 5.43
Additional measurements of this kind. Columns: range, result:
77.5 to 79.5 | 5.28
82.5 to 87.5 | 5.28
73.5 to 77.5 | 5.15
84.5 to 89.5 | 5.19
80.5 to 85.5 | 5.34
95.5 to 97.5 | 4.79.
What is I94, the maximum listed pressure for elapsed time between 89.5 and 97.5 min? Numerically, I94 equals 5.23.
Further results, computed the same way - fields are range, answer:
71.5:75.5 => 5.14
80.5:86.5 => 5.5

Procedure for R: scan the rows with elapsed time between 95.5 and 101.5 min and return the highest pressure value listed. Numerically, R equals 4.87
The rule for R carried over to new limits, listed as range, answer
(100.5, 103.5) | 4.54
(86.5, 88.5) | 5.25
